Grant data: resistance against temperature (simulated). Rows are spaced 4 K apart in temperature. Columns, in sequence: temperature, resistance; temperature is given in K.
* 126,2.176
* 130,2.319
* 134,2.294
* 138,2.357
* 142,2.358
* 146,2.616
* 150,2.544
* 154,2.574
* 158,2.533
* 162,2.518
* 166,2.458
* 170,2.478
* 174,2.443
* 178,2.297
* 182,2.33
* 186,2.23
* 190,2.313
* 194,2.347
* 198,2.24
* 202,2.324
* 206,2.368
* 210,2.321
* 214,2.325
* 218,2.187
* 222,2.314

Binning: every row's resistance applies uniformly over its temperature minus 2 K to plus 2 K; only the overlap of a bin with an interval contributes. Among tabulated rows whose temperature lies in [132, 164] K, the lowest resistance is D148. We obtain 2.294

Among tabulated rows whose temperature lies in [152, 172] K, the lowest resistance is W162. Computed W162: 2.458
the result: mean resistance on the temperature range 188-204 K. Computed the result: 2.31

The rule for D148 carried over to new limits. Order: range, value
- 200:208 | 2.324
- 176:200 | 2.23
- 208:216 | 2.321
